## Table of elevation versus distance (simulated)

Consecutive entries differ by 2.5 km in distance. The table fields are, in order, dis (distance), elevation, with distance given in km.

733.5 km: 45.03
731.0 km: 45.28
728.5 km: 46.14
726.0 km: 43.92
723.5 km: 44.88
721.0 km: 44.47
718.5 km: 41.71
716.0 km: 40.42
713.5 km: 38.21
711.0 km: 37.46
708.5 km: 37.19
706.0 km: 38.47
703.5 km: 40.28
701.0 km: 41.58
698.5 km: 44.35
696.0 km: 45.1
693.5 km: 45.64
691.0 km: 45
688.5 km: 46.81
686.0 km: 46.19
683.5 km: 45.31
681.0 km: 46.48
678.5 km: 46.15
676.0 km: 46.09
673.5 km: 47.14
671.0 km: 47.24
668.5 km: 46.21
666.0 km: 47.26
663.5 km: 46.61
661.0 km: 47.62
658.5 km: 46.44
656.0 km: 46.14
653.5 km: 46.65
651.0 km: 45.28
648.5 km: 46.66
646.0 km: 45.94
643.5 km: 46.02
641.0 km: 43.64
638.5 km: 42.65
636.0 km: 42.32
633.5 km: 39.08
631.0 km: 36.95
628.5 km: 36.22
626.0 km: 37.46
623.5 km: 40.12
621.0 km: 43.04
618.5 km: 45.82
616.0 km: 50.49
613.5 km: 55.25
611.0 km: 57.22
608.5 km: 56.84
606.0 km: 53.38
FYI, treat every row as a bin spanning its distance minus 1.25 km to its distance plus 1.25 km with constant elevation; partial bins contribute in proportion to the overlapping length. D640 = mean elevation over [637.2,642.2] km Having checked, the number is 43.1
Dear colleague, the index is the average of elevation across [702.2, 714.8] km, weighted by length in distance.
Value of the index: 38.3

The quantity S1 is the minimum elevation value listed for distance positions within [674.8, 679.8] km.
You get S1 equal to 46.09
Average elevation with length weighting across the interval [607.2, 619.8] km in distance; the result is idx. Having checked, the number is 53.1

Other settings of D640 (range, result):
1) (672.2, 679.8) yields 46.5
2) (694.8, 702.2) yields 43.7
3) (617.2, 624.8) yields 43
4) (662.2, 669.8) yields 46.7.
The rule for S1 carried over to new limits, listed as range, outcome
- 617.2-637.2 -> 36.22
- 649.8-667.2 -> 45.28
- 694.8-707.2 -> 38.47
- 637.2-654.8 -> 42.65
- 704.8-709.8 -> 37.19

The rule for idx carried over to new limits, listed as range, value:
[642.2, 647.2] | 46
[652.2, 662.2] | 46.7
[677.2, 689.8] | 46.2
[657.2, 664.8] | 46.9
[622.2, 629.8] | 38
